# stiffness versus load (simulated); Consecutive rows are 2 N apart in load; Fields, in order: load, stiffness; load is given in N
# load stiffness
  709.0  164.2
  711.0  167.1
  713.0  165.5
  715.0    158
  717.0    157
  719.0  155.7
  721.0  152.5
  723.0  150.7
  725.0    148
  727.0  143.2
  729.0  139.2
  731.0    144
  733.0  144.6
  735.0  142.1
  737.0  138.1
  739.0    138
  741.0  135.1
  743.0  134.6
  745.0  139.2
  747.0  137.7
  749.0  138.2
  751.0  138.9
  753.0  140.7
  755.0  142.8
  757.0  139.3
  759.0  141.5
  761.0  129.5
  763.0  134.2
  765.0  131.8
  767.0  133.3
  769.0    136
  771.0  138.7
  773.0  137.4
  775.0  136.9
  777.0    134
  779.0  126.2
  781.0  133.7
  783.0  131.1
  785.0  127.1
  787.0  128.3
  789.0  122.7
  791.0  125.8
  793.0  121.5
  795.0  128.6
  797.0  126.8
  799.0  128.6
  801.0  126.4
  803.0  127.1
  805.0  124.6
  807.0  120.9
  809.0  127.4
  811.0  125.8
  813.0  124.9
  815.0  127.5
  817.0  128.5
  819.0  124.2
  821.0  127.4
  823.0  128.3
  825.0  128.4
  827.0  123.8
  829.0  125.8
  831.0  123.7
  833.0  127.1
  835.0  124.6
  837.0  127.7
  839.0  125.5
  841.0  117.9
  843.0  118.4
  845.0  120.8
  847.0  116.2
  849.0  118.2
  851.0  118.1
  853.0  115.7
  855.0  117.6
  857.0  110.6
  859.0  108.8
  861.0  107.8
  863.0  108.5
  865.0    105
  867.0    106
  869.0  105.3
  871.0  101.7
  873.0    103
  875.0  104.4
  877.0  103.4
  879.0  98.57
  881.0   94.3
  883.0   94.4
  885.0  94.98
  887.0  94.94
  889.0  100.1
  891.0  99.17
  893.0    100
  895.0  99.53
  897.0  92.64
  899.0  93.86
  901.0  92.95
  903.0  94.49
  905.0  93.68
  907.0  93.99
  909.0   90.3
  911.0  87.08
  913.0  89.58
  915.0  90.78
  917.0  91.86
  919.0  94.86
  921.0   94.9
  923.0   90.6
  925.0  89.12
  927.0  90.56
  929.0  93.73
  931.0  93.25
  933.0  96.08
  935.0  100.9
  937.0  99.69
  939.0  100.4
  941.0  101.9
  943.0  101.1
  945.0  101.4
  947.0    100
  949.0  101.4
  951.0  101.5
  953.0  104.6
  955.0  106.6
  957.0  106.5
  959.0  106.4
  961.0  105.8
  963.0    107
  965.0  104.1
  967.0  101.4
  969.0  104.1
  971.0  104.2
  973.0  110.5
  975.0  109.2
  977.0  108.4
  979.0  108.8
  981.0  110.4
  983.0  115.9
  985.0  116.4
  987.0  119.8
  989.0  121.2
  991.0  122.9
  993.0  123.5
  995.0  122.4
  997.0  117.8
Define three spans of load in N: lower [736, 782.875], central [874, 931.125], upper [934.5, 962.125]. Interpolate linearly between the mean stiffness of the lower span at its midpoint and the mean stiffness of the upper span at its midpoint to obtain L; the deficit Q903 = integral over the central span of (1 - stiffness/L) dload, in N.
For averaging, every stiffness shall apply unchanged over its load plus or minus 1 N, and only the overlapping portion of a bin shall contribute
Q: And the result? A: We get 8.4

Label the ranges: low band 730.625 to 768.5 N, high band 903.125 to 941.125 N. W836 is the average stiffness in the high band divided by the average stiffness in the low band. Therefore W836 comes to 0.68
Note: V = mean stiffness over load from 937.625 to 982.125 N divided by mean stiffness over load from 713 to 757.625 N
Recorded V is 0.73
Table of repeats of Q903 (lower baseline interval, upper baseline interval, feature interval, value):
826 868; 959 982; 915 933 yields 3.0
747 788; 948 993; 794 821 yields 0.8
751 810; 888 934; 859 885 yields 0.6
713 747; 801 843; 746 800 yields 1.2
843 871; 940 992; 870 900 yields 3.4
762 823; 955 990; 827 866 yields 1.6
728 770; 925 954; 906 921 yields 1.8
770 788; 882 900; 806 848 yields -2.7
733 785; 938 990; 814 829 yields 0.1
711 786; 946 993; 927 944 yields 2.4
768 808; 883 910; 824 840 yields -1.4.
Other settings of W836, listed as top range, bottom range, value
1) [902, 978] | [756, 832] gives 0.77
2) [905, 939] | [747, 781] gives 0.68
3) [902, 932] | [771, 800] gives 0.71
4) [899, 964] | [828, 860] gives 0.81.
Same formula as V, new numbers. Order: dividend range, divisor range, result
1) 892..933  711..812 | 0.68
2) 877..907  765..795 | 0.73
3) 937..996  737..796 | 0.81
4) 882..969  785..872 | 0.81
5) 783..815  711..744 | 0.86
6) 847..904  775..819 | 0.81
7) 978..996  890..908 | 1.23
